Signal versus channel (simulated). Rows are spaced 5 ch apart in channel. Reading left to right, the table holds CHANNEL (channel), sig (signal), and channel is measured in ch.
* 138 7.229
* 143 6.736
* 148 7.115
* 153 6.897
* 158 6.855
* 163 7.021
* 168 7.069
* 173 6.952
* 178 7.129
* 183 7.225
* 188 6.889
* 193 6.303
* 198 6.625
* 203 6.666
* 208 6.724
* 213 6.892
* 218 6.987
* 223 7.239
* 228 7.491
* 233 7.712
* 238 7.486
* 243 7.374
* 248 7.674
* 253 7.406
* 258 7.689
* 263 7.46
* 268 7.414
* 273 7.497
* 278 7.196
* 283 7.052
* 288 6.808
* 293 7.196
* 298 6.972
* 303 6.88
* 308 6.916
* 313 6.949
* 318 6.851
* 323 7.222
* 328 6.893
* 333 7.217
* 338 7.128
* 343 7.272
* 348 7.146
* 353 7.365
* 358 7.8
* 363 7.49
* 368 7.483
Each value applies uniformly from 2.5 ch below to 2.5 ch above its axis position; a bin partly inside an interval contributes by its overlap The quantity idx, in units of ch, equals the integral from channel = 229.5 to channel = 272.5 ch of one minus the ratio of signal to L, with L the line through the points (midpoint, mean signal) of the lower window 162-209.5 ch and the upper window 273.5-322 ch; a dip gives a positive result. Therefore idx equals -3.58 ch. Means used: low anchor 6.86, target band 7.52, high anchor 7.01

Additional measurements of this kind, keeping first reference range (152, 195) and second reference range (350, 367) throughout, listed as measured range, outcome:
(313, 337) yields 1.2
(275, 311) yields 1.5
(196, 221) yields 0.9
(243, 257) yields -0.7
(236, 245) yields -0.4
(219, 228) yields -0.2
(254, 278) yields -0.8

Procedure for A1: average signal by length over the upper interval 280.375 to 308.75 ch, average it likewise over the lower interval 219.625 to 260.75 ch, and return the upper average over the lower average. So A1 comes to 0.93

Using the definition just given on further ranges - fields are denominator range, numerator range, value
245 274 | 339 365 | 0.98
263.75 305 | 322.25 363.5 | 1.02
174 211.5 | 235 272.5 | 1.10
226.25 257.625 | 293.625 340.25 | 0.93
